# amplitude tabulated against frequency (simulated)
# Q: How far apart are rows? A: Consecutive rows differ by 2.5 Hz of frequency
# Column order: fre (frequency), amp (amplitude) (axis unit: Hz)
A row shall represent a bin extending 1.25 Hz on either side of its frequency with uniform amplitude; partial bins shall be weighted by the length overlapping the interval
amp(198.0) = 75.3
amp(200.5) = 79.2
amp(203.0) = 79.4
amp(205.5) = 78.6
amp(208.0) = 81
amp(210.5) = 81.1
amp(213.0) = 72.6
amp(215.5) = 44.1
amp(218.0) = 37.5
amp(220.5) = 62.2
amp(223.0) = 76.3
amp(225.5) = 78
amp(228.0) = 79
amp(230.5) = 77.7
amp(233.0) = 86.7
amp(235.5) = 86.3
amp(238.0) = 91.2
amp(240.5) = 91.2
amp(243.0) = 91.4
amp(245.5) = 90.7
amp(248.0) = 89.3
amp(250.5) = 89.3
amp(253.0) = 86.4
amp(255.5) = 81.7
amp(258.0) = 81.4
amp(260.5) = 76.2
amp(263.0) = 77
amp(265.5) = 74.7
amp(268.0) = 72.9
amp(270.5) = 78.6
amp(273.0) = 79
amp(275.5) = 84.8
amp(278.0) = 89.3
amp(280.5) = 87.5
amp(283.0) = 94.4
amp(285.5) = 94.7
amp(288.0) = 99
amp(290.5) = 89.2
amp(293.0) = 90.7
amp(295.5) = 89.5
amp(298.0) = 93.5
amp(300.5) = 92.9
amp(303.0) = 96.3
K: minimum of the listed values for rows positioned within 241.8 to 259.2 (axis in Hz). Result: 81.4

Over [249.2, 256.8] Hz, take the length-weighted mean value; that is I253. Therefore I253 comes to 85.8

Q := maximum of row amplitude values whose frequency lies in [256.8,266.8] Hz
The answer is 81.4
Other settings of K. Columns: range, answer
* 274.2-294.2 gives 84.8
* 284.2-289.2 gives 94.7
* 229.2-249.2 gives 77.7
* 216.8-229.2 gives 37.5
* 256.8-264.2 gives 76.2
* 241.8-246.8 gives 90.7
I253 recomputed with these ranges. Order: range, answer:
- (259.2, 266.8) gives 76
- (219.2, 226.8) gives 72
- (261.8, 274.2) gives 76.4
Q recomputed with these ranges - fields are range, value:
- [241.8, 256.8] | 91.4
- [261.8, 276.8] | 84.8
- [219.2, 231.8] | 79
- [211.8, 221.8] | 72.6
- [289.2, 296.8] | 90.7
